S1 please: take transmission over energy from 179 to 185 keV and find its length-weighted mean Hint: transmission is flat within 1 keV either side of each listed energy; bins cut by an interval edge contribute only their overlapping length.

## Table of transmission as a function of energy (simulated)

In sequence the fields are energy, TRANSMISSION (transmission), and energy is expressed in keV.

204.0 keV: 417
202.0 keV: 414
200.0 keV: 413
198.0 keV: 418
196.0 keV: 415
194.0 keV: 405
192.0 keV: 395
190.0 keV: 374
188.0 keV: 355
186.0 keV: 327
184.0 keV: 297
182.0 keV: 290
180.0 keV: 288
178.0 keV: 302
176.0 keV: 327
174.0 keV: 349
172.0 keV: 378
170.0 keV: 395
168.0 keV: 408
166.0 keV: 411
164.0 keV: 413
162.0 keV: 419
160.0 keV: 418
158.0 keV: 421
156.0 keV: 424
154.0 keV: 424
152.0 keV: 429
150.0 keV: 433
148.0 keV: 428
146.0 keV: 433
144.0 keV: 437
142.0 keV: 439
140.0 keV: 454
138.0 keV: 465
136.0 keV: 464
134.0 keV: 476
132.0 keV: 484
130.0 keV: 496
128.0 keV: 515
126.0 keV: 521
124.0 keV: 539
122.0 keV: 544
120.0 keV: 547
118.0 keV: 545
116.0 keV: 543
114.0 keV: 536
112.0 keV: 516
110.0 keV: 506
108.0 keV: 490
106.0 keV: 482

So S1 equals 292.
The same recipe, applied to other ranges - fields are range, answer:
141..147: 436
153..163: 421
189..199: 401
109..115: 519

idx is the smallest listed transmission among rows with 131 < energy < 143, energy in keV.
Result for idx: 439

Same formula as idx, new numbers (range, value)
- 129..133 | 484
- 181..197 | 290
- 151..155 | 424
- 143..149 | 428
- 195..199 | 415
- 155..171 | 395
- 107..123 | 490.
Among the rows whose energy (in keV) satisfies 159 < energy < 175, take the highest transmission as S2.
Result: 419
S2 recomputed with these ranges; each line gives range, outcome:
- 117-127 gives 547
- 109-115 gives 536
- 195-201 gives 418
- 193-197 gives 415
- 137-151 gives 465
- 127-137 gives 515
